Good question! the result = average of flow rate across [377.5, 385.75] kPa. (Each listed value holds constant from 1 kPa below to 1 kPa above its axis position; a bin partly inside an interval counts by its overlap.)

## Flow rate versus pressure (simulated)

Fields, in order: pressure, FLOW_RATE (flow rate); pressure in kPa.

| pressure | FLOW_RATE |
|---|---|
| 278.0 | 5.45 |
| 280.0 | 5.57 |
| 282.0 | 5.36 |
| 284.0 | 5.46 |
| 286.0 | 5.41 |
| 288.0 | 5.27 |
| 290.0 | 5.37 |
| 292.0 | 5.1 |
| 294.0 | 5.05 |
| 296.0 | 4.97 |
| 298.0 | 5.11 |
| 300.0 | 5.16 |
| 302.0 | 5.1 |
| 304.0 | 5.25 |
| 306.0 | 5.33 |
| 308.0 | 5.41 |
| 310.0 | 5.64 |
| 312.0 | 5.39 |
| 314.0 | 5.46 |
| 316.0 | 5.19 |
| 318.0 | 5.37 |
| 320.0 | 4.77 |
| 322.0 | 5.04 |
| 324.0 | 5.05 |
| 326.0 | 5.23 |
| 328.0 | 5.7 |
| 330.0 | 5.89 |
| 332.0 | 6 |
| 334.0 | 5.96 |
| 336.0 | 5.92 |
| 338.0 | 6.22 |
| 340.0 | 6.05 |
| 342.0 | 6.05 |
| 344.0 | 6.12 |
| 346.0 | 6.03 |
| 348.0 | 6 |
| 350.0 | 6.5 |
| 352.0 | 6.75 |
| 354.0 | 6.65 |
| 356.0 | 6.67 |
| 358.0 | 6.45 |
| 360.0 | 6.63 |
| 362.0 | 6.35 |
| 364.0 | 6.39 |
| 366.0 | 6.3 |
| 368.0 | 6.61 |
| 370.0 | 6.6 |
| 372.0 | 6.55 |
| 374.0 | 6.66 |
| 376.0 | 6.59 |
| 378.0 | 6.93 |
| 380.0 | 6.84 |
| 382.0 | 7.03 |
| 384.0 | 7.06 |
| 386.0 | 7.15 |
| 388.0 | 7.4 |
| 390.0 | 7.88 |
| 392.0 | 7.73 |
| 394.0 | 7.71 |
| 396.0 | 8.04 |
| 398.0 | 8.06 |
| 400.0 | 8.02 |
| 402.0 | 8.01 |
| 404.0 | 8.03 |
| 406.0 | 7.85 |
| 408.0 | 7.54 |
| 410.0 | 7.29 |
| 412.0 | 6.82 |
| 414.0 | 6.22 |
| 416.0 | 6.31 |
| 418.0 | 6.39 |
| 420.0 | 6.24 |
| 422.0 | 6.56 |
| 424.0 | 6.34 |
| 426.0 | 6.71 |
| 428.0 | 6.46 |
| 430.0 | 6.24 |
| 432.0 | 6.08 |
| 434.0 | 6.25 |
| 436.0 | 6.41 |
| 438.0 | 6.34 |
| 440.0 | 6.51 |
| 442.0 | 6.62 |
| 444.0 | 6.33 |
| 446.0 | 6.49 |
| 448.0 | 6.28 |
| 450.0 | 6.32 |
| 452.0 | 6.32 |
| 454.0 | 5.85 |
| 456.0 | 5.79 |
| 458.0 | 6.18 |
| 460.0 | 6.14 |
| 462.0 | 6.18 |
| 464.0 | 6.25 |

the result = 6.98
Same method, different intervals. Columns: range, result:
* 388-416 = 7.58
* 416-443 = 6.39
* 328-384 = 6.4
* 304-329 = 5.3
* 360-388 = 6.72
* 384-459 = 6.83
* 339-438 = 6.8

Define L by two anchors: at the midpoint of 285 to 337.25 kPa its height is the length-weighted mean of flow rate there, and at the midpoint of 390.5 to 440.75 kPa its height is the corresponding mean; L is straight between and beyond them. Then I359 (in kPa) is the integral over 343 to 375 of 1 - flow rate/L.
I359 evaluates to -1.87 kPa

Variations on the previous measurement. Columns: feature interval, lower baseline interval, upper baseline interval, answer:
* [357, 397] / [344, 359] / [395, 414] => 0.4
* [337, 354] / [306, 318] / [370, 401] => 0.1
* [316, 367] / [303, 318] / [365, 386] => 0.4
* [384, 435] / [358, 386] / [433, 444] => -4.4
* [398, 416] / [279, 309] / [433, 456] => -4.1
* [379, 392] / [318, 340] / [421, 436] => -2.6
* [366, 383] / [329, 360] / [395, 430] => -0.2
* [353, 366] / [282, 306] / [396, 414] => 0.3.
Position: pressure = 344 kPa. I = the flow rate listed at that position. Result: 6.12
